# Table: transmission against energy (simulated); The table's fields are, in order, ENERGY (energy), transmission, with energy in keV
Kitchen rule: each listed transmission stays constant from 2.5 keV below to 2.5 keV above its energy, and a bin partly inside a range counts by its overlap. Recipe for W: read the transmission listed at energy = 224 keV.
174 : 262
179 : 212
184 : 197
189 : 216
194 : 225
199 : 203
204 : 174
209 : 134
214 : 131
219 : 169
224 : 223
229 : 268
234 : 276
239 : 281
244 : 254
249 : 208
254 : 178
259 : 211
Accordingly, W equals 223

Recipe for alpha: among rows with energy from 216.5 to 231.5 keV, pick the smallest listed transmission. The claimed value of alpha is 169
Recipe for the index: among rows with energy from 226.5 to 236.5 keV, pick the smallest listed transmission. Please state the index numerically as 268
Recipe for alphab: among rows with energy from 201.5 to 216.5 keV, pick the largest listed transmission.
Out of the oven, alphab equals 174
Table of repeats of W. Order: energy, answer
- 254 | 178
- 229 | 268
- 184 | 197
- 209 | 134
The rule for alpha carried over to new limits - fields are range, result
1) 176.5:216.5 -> 131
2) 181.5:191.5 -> 197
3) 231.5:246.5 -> 254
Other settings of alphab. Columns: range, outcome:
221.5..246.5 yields 281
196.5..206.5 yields 203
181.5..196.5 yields 225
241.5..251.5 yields 254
